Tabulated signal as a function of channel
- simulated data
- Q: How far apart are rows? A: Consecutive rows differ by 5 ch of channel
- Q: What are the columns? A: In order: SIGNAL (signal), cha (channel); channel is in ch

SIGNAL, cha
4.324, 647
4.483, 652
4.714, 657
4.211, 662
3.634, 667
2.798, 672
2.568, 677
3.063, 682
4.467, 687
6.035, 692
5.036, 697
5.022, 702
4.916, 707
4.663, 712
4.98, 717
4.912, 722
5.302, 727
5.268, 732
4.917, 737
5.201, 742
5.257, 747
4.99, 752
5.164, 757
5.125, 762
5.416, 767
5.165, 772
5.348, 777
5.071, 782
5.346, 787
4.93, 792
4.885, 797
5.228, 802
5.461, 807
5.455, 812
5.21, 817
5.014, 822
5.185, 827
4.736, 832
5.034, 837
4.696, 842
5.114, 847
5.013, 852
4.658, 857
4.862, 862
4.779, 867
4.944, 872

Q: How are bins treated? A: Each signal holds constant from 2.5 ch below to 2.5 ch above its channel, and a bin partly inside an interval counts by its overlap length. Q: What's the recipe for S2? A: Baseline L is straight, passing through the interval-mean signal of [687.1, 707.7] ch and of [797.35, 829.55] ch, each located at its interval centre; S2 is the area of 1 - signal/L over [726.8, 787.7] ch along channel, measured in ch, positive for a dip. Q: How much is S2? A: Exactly 0.3 ch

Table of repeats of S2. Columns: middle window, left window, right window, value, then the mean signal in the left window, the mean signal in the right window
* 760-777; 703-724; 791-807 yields -0.8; 4.88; 5.09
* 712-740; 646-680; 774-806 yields -3.6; 3.79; 5.15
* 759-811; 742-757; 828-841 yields -1.7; 5.14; 4.9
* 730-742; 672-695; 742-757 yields -0.5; 3.92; 5.14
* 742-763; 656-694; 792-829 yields -2.3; 3.88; 5.19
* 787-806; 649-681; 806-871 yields -1.6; 3.71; 5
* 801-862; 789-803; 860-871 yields -1.7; 5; 4.84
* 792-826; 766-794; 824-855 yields -0.7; 5.21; 4.96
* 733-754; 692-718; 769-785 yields 0.1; 5.03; 5.21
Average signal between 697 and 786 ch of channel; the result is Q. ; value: 5.1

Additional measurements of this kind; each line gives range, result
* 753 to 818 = 5.21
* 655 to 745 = 4.54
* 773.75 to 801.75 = 5.13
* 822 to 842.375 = 4.95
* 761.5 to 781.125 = 5.26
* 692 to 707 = 5.18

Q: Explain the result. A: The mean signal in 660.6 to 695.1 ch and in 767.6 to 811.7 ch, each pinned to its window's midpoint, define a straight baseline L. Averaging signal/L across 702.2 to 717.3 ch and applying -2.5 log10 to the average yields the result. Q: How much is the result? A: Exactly -0.153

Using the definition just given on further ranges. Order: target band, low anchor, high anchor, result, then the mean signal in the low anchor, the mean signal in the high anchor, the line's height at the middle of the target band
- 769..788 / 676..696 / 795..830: -0.06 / 4.22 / 5.2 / 4.94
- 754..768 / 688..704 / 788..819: 0.01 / 5.29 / 5.2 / 5.24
